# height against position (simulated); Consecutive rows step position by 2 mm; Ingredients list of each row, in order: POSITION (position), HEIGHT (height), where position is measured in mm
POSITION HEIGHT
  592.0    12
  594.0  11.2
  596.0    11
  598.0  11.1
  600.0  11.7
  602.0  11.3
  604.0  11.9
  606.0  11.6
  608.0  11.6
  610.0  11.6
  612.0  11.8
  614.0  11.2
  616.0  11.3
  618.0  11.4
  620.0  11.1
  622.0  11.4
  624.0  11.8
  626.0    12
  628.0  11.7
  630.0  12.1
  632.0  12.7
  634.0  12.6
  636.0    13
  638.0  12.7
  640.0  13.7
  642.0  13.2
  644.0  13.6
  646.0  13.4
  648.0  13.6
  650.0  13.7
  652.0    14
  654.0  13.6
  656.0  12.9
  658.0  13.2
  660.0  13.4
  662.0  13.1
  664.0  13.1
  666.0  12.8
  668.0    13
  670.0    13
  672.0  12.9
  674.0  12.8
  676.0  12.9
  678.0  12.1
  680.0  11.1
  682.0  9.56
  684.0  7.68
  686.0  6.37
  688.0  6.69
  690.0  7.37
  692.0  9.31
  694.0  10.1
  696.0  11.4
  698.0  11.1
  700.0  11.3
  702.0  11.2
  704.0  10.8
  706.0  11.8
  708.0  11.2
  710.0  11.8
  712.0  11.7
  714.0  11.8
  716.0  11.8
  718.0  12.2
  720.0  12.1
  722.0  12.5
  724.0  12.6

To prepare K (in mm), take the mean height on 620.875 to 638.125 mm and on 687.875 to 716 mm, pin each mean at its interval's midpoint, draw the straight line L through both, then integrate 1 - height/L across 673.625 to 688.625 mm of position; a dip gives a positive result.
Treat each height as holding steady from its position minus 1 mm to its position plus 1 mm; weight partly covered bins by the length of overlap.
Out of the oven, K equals 1.7 mm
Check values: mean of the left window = 12.2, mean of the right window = 10.7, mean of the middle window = 9.86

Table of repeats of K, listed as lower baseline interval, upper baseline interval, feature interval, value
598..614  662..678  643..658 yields -1.2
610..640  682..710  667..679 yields -2.6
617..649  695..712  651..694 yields 1.6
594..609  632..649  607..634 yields 1.3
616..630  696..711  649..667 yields -2.9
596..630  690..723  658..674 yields -2.3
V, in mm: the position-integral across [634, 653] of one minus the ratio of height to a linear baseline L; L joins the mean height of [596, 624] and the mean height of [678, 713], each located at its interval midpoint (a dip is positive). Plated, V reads -4.3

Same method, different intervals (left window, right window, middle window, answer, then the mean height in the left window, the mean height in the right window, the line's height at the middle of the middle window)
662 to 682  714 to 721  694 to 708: 1.2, 12.5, 12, 12.2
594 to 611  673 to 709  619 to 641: -2.3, 11.5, 10.3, 11.1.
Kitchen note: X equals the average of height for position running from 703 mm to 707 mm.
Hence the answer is 11.3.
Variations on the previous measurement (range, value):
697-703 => 11.2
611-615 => 11.5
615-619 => 11.4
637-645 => 13.3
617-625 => 11.4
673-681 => 12.2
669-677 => 12.9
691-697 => 10.3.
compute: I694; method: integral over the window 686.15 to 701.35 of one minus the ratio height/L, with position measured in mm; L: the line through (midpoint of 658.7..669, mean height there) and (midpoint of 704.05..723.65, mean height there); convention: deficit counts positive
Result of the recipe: 3.5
